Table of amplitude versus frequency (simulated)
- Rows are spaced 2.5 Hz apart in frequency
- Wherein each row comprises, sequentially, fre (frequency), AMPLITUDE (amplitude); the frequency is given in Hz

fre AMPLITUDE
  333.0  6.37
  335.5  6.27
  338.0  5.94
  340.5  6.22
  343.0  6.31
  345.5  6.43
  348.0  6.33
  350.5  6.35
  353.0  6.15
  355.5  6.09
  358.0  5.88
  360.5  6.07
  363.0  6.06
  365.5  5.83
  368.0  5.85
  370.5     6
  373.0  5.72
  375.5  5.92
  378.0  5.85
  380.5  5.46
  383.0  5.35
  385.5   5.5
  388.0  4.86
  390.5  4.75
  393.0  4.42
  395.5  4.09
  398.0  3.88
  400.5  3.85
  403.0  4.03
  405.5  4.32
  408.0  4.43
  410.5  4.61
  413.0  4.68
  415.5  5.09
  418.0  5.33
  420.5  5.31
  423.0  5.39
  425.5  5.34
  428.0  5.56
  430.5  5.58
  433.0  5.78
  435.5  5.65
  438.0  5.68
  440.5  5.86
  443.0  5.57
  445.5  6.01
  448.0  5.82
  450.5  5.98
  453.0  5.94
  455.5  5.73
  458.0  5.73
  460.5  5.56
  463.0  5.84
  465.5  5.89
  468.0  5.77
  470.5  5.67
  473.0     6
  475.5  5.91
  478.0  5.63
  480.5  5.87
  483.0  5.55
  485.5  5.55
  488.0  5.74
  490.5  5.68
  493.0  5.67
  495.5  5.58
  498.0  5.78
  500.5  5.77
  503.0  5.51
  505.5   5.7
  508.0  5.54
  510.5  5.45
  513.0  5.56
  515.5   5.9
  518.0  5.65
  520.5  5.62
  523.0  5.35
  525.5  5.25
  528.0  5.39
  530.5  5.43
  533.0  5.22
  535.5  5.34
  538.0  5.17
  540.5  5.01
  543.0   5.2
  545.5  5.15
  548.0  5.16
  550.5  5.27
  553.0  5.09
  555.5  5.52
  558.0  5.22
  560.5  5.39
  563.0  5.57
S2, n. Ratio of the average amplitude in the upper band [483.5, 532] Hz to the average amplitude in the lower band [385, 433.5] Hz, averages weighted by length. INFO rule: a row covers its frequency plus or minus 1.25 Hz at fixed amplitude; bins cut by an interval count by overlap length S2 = 1.16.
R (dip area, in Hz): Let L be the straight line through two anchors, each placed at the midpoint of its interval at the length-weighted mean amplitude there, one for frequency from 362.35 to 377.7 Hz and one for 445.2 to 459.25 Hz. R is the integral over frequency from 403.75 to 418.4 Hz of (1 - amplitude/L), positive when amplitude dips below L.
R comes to 3.0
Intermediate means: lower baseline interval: 5.89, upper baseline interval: 5.86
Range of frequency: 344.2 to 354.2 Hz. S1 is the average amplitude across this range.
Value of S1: 6.32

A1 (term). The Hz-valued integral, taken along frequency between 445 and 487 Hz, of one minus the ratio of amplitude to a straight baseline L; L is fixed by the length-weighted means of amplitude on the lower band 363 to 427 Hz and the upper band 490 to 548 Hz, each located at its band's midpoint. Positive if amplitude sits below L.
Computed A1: -3.9 Hz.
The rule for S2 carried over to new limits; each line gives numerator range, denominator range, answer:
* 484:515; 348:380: 0.94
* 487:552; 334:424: 1.01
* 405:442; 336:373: 0.86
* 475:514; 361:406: 1.10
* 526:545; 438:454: 0.90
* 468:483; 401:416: 1.30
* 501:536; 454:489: 0.96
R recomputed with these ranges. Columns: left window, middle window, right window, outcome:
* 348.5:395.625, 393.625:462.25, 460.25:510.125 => 5.59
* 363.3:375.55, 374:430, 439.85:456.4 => 8.98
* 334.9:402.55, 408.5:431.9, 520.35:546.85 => 1.26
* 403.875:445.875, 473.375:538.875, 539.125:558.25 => -4.37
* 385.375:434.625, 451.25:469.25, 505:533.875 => -2.26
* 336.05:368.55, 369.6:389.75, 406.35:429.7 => 0.49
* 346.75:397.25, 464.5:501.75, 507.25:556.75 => -2.05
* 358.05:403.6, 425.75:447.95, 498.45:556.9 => -1.69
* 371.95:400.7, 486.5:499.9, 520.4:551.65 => -1.30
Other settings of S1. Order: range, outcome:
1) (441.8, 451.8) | 5.85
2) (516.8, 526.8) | 5.47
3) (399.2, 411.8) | 4.25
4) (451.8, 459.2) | 5.8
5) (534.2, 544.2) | 5.18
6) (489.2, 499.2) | 5.68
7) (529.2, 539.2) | 5.29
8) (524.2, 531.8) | 5.36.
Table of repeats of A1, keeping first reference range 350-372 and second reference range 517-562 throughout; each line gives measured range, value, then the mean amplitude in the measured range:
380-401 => 4.3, 4.69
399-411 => 3.3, 4.22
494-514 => -0.6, 5.61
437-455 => -0.5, 5.83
